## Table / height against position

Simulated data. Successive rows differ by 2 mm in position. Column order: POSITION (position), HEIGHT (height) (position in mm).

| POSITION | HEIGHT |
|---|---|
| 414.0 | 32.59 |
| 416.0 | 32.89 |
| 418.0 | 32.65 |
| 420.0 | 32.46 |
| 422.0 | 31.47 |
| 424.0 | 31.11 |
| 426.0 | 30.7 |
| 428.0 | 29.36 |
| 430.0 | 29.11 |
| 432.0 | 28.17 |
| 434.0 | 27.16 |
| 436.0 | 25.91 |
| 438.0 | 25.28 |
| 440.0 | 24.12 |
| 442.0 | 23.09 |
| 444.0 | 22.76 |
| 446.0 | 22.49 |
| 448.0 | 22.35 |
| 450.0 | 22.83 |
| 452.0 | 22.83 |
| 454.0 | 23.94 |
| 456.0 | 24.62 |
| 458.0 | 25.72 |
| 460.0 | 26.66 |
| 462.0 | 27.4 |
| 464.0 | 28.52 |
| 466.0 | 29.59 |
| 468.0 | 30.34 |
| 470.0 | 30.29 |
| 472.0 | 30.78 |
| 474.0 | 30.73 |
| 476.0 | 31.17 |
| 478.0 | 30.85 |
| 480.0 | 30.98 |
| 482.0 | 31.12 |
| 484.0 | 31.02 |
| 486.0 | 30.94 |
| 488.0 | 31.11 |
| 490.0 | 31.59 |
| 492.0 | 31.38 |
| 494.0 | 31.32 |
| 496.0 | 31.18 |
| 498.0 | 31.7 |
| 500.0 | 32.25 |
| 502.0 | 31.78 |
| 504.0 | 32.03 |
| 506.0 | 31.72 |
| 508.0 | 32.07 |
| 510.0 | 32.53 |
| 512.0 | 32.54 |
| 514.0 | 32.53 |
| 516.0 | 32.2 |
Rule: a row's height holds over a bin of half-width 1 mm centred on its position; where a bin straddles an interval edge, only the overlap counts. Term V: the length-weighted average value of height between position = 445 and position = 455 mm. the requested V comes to 22.9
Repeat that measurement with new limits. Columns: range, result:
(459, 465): 27.5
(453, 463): 25.7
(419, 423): 32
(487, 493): 31.4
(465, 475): 30.3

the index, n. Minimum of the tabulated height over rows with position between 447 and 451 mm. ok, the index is 22.35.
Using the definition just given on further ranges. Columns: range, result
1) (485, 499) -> 30.94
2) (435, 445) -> 22.76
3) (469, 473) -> 30.29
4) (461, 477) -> 27.4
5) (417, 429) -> 29.36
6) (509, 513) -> 32.53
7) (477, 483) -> 30.85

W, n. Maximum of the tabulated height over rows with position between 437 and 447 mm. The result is 25.28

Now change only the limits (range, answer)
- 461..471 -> 30.34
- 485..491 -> 31.59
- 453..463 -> 27.4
